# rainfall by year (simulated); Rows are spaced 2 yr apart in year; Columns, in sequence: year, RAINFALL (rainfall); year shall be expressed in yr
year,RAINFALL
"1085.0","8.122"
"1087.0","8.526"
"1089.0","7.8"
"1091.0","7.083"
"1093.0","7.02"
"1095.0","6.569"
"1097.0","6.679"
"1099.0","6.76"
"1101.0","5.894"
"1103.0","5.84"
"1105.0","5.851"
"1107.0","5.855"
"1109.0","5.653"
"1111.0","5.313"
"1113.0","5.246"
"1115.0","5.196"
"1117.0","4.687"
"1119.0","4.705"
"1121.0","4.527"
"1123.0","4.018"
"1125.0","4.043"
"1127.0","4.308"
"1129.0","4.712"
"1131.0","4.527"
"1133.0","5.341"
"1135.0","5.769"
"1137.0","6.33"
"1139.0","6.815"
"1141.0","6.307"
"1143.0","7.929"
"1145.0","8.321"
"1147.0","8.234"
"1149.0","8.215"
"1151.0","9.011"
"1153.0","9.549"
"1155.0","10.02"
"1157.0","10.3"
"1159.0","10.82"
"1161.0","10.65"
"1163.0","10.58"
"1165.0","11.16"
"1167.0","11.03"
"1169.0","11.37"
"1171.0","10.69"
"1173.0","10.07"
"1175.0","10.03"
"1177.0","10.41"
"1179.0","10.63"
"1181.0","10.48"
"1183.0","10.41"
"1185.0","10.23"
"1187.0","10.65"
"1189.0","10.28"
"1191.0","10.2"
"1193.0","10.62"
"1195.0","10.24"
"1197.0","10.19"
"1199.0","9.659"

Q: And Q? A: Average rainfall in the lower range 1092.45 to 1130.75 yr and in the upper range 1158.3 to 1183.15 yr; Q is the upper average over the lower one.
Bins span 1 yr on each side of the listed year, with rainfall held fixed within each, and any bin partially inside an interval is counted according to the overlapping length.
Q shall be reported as 2.0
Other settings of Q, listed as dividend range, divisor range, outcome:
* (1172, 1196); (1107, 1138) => 2.08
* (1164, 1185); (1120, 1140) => 2.11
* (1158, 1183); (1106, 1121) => 2.05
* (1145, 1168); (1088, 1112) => 1.56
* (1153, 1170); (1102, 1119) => 1.97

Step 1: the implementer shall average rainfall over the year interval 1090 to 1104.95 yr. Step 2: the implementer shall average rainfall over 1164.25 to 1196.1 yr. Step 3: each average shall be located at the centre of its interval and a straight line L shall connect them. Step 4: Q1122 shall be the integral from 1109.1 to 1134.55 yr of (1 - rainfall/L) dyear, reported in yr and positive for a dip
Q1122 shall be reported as 9.58 yr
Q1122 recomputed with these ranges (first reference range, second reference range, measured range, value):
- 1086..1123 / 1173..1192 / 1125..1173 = 1.93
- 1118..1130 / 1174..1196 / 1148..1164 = -4.99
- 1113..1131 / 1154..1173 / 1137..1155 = 0.18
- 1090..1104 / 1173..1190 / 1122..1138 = 6.32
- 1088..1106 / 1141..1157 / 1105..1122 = 4.83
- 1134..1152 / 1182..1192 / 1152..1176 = -4.66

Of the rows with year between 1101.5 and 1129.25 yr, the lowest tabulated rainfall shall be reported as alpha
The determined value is 4.018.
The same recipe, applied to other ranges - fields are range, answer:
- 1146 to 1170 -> 8.215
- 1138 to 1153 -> 6.307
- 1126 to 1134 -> 4.308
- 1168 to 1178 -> 10.03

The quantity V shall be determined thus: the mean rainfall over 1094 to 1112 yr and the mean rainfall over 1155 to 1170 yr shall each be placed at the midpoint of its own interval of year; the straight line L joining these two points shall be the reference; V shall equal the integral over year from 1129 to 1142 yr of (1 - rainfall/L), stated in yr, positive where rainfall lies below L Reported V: 4.4 yr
